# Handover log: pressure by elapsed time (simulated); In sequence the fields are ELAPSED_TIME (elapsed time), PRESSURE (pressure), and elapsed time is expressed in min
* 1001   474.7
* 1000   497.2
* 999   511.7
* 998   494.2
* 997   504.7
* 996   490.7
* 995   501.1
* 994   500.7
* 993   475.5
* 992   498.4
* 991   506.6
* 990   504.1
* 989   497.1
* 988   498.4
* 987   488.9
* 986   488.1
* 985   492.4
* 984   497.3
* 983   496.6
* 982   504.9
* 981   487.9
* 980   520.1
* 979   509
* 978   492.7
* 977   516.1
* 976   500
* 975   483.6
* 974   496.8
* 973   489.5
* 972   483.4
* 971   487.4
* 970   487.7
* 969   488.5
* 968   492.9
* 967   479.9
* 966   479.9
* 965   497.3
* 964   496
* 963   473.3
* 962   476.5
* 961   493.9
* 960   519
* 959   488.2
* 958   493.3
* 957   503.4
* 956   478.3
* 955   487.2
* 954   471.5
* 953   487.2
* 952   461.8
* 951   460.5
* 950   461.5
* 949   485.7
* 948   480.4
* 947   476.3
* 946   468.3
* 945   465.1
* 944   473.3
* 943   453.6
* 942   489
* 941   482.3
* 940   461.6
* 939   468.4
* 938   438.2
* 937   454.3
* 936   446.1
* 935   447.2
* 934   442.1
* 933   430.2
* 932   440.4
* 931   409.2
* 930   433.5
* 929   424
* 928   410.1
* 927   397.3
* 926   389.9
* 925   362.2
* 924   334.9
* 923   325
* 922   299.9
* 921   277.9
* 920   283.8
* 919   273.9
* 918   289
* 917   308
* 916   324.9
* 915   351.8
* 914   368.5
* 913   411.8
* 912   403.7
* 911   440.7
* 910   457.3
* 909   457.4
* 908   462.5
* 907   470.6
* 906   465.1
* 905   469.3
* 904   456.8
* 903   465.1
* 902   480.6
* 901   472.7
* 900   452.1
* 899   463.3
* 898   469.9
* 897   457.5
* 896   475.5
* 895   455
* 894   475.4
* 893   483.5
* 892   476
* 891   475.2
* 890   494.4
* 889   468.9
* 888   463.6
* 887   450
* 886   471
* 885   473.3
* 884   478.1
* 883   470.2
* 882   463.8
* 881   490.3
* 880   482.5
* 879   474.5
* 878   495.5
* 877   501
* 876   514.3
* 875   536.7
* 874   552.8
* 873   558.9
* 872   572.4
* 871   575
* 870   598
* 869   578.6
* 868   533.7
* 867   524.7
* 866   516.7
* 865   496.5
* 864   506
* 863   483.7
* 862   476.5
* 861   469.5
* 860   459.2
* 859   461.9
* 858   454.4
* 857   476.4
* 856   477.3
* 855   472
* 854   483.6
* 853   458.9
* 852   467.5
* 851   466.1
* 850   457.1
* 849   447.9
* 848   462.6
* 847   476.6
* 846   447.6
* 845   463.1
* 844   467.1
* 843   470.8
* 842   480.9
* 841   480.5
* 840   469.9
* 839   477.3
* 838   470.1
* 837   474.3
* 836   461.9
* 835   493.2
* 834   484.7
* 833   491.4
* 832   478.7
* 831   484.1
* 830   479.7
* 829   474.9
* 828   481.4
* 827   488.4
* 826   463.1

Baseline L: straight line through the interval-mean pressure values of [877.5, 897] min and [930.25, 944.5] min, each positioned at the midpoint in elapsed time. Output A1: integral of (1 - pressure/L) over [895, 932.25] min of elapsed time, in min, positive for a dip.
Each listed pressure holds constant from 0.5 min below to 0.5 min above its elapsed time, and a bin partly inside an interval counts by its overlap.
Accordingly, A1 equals 4.7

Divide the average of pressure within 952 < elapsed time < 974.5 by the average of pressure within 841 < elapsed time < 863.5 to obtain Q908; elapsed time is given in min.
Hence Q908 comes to 1.0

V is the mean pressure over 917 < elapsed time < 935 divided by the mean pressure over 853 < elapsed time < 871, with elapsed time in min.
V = 0.7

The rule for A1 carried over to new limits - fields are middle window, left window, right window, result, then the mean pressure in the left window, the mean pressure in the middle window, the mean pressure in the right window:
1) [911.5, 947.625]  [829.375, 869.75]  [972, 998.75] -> 6.6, 480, 401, 497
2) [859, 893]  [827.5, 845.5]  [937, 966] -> -1.7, 477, 502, 478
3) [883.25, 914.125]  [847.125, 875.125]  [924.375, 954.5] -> 0.9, 500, 461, 449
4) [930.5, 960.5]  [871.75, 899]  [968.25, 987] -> 1.5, 487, 467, 495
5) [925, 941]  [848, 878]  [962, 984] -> 2.1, 502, 432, 493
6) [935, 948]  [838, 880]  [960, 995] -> 0.8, 493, 465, 494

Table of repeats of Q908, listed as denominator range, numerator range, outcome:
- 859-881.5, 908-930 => 0.71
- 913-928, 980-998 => 1.49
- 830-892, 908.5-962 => 0.87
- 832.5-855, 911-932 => 0.76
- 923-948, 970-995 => 1.14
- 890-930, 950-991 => 1.19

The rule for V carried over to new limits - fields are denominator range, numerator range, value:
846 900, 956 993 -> 1.01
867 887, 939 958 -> 0.92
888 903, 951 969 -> 1.03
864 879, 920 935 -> 0.71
